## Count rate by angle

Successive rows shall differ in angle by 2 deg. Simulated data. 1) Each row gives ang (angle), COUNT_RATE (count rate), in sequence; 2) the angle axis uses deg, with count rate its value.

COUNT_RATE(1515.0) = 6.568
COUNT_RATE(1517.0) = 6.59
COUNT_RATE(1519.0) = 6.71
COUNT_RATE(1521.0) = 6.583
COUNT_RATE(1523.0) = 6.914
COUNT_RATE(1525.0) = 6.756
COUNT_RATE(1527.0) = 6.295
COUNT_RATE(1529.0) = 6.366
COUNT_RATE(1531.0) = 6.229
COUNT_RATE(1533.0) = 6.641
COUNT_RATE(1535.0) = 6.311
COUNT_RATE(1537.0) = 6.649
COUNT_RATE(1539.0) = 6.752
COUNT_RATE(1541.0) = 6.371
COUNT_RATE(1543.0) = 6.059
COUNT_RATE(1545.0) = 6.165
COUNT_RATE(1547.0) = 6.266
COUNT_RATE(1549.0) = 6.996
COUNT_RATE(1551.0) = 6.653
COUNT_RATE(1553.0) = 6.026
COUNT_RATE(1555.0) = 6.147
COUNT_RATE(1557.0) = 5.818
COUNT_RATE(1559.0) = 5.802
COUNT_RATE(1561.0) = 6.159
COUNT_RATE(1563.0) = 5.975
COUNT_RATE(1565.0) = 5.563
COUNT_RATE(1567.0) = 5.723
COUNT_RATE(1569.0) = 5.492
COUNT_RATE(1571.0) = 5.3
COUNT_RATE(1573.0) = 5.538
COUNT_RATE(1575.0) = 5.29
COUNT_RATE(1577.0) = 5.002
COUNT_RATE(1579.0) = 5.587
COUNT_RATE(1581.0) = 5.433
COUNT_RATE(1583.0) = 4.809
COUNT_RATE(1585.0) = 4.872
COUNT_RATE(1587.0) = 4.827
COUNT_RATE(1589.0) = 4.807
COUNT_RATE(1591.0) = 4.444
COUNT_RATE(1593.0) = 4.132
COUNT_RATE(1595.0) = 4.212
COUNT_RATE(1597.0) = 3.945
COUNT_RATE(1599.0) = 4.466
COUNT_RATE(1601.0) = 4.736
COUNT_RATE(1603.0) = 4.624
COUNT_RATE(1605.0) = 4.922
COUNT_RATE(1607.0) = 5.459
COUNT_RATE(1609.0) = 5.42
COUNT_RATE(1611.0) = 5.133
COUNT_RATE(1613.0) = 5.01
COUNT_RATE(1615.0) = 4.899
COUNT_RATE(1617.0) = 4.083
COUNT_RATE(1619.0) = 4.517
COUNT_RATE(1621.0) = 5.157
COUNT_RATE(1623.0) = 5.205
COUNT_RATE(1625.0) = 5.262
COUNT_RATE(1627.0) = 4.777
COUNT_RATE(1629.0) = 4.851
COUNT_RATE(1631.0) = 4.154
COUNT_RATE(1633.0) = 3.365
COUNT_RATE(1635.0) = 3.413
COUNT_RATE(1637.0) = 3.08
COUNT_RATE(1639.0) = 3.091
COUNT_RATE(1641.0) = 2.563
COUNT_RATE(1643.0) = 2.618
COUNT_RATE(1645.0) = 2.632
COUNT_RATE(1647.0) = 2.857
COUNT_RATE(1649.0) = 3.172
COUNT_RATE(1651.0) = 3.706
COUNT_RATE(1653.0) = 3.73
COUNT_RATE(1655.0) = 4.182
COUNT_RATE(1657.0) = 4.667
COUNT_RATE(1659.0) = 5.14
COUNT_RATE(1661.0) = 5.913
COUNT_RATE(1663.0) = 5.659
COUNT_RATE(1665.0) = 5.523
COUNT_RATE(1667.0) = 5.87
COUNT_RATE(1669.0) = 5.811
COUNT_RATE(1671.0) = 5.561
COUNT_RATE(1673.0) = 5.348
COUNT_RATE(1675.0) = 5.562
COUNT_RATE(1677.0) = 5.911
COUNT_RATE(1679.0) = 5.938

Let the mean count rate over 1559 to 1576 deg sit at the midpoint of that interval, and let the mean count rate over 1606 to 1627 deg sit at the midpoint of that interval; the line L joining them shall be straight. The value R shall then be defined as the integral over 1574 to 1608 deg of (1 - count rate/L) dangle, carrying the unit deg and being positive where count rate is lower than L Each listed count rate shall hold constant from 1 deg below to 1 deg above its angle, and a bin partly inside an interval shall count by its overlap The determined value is 3.4 deg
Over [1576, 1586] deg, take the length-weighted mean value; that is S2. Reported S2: 5.14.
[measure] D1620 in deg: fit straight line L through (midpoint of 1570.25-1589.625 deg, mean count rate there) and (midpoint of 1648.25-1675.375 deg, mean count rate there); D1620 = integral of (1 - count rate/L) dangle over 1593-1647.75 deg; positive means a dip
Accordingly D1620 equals 9.0 deg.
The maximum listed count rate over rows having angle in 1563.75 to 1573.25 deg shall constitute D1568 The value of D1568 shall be 5.723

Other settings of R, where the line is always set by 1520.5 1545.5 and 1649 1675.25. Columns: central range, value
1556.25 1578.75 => 1.81 deg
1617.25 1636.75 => 3.54 deg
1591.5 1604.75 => 3.13 deg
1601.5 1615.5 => 1.43 deg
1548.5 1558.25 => -0.05 deg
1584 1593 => 1.82 deg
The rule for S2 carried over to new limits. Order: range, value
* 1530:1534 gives 6.44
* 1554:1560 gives 5.92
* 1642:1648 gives 2.7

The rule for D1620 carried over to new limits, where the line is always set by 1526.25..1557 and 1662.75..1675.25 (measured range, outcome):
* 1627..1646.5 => 8.2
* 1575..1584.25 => 1.4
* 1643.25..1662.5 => 5.8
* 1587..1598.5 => 3.2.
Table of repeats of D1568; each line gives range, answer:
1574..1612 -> 5.587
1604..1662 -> 5.913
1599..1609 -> 5.459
